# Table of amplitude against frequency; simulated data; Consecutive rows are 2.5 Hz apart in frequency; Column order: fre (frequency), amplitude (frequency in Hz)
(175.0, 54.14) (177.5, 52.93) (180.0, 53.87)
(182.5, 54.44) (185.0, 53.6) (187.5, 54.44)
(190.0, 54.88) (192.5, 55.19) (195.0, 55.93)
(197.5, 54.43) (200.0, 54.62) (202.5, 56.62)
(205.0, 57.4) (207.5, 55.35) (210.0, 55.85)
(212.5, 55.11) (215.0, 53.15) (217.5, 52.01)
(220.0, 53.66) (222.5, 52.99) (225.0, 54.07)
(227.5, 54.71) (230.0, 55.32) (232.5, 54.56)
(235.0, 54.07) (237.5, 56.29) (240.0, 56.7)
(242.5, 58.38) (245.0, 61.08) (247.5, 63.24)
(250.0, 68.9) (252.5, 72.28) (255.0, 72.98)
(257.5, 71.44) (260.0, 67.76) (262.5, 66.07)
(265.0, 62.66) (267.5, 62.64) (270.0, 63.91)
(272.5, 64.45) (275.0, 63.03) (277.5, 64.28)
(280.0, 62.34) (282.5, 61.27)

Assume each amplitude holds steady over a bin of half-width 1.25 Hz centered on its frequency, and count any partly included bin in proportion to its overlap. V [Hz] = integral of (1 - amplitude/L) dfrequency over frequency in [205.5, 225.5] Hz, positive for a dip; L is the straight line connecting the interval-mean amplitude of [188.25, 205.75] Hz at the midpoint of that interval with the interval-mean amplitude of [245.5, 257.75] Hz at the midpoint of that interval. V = 2.0 Hz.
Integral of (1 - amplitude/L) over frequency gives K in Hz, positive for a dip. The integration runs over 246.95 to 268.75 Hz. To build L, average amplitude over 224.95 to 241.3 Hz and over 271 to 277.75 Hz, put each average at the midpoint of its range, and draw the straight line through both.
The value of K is -2.7 Hz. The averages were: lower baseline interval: 55.2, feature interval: 67.7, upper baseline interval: 63.9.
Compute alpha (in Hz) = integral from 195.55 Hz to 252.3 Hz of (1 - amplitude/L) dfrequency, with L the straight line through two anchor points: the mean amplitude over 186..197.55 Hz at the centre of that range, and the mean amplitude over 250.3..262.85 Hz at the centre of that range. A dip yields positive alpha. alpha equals 5.38 Hz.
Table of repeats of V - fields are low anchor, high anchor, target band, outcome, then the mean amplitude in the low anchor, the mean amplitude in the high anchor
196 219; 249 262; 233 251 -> 1.82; 54.9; 70.4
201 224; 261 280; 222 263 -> -1.21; 54.7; 63.8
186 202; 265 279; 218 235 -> 1.29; 55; 63.5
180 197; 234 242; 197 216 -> -0.08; 54.7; 56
